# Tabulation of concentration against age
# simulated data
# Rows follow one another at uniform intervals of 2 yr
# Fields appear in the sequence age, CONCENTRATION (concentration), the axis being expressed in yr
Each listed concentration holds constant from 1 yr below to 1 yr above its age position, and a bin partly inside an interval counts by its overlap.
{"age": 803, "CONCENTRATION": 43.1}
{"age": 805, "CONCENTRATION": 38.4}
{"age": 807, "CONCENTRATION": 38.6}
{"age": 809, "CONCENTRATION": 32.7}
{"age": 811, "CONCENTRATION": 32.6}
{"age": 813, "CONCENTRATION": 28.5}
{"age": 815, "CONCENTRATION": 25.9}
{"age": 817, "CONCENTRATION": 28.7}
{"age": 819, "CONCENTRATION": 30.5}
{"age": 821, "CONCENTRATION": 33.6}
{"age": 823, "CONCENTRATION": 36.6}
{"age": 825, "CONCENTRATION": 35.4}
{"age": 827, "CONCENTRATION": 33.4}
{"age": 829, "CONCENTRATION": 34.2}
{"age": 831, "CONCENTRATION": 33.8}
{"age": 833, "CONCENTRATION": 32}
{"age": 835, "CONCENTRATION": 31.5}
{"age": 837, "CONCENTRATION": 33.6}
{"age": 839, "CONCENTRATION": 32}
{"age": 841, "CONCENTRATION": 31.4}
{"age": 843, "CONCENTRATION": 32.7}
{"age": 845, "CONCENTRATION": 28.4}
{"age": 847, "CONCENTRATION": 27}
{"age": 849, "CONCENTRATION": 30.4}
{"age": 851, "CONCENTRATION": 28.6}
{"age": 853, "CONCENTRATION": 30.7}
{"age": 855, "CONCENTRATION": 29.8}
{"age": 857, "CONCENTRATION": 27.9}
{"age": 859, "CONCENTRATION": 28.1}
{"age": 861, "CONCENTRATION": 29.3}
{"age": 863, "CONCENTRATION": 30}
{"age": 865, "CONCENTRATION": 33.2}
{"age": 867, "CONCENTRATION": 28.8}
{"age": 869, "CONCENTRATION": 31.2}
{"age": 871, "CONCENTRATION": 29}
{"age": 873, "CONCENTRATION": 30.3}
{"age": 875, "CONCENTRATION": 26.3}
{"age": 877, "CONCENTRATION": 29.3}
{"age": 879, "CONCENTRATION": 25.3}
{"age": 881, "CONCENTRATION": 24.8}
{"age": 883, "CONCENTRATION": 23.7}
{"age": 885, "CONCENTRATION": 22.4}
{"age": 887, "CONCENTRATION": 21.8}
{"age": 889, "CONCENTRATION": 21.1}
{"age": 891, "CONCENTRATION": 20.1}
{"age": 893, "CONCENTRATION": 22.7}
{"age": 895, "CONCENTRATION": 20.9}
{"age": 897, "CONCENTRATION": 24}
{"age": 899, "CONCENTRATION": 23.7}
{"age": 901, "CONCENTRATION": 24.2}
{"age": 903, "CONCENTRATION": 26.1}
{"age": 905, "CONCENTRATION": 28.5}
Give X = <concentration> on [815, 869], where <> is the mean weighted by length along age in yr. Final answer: 31.1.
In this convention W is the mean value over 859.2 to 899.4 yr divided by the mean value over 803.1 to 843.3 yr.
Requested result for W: 0.8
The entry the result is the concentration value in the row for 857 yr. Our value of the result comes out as 27.9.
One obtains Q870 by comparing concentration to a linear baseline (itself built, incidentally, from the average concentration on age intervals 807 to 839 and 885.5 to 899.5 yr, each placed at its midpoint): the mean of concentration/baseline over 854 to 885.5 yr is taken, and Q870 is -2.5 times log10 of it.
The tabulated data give -0.11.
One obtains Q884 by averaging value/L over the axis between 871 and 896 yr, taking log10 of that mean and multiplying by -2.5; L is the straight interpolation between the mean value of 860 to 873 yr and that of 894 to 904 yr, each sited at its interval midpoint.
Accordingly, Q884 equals 0.11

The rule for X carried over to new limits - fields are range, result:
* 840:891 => 27.9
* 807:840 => 32.4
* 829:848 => 31.5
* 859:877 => 29.6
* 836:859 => 30.1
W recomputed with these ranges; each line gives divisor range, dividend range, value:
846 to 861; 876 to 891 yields 0.82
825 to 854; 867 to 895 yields 0.80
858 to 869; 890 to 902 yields 0.75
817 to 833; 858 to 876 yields 0.88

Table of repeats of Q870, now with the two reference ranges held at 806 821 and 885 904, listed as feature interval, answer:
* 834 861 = -0.09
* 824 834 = -0.14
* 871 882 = -0.11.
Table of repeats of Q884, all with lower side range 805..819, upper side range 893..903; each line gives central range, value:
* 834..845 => -0.10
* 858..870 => -0.13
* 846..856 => -0.05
